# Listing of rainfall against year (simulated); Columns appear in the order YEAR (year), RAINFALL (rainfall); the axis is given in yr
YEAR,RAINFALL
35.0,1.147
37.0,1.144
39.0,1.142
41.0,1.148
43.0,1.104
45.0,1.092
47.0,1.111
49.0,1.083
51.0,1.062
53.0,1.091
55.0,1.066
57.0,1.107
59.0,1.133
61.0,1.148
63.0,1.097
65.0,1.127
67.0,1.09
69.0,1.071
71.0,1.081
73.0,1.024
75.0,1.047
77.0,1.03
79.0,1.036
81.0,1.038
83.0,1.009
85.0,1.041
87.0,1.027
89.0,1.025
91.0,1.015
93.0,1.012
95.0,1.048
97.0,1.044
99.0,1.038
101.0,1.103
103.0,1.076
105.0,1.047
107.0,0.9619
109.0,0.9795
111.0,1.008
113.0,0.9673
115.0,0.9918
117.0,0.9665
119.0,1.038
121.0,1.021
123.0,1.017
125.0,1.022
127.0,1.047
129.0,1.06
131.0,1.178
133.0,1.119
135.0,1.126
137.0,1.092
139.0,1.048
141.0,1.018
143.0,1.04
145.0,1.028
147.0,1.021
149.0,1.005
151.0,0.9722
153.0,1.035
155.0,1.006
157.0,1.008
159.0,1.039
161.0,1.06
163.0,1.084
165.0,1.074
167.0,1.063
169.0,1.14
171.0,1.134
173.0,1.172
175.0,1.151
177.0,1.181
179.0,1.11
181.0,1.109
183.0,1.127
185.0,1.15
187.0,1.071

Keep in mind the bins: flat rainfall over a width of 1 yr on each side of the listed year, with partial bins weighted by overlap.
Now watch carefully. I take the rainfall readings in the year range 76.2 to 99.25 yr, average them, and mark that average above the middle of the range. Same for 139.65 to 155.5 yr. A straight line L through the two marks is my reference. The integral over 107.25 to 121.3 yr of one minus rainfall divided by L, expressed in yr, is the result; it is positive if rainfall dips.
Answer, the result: 0.43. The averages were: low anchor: 1.03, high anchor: 1.02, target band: 0.993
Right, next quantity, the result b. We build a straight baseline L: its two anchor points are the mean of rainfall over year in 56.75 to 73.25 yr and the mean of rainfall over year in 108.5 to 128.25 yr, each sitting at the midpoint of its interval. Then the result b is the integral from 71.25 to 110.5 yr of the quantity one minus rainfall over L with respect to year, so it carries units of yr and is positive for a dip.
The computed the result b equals 0.84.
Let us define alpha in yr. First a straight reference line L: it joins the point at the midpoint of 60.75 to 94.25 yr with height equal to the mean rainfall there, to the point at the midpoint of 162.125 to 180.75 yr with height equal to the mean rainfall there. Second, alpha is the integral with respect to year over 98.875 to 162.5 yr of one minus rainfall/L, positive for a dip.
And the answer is 3.3 yr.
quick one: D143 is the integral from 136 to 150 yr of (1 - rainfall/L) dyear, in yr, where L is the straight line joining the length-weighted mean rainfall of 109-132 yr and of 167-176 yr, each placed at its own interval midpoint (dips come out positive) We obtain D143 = 0.5 yr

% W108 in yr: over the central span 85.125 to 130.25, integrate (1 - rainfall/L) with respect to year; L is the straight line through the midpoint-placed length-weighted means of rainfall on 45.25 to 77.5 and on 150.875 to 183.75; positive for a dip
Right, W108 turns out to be 2.6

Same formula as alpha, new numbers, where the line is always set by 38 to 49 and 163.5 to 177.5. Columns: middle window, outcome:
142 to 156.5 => 1.4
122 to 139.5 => 0.7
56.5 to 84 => 1.1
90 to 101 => 0.8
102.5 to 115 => 1.3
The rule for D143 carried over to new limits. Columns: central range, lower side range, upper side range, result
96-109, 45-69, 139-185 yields 0.58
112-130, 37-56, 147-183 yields 1.21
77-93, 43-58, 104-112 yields 0.13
